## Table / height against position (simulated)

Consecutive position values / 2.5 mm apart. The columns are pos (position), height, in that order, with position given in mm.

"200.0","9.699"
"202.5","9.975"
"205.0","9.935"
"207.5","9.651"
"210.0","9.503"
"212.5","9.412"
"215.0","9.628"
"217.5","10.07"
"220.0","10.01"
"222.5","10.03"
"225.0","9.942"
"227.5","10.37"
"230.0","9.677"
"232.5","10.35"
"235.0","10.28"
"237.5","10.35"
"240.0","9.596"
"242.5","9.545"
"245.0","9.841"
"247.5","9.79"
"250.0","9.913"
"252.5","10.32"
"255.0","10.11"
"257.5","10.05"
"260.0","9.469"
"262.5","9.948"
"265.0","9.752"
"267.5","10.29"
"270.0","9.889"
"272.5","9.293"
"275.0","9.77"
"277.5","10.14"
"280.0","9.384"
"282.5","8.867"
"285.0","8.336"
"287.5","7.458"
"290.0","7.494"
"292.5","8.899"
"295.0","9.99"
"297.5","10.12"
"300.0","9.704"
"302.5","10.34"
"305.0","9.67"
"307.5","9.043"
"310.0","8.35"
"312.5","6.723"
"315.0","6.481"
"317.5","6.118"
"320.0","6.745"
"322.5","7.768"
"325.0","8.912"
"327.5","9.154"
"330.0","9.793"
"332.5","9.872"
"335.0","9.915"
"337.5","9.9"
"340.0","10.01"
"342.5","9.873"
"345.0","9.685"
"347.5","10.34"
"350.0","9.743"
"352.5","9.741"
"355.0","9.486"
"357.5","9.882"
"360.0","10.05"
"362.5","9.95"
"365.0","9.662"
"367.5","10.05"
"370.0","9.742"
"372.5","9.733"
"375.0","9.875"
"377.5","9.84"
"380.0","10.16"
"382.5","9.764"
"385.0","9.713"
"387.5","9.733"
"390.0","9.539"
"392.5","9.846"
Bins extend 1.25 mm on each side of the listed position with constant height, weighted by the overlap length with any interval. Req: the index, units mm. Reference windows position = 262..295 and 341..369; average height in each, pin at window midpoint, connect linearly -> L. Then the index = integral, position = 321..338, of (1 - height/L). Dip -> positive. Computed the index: 0.67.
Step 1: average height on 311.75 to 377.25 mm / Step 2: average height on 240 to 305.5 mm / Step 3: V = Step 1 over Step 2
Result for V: 0.97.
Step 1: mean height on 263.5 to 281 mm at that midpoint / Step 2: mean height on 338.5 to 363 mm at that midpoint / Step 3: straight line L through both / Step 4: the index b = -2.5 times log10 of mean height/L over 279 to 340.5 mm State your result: 0.13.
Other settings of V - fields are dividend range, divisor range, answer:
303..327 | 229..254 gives 0.79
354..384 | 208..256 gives 0.99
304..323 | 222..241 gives 0.75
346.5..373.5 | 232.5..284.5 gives 1.00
